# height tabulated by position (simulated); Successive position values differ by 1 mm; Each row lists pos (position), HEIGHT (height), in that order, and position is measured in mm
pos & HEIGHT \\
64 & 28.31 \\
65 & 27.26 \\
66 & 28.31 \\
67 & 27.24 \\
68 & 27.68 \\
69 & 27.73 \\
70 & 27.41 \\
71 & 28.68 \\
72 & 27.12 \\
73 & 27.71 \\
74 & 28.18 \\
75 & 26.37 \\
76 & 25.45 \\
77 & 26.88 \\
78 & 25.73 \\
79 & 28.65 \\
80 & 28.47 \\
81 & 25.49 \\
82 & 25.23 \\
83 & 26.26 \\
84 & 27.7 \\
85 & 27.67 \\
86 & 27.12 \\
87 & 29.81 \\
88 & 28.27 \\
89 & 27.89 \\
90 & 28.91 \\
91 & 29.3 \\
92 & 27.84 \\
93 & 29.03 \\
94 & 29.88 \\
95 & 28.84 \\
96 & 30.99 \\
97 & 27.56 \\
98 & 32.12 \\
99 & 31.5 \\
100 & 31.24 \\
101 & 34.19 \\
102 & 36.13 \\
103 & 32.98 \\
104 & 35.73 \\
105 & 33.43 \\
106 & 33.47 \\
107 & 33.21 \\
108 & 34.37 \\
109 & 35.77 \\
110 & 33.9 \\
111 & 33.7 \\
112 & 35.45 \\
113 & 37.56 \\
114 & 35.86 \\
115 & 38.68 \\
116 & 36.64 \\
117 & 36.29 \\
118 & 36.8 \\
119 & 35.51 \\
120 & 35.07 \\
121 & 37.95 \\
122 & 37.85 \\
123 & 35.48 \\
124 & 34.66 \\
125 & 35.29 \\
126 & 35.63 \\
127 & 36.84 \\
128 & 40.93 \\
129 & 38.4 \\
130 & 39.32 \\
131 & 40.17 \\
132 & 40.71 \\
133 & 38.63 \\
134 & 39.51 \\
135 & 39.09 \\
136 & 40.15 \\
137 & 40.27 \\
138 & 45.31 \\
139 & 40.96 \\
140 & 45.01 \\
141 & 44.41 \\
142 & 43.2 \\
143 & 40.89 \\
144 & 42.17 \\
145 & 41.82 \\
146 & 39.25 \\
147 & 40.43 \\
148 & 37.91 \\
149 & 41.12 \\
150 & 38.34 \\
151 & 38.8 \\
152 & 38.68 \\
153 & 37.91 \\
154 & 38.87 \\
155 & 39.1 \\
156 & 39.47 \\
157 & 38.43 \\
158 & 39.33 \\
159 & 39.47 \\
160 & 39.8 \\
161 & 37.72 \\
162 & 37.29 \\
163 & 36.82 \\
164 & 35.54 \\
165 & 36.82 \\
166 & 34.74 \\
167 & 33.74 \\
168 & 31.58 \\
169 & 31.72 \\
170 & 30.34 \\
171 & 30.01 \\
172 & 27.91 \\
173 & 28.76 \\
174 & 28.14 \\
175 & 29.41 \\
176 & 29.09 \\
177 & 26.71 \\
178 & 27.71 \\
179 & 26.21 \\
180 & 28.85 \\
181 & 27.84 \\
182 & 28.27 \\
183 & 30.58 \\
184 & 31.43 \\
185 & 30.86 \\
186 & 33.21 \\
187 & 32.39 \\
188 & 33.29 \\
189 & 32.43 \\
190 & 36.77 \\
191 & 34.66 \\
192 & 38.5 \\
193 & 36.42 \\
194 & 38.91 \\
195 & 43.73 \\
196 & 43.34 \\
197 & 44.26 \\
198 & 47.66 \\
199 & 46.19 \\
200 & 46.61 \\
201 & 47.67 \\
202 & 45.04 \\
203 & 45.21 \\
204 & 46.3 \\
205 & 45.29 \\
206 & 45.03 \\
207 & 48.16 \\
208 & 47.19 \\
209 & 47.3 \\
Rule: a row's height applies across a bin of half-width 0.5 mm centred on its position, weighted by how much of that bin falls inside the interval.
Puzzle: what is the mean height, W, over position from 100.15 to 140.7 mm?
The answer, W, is 37.2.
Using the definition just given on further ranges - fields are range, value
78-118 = 31.5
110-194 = 36.1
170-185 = 28.8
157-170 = 36.1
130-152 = 40.8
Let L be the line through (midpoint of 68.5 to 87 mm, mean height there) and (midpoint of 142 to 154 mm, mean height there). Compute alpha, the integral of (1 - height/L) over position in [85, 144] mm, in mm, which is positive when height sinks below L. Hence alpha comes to -2.6 mm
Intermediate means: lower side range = 27.2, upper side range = 39.9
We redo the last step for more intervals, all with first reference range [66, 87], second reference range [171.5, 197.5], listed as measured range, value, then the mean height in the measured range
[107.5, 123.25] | -3.71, 36.1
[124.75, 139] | -4.46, 39.4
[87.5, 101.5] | -0.84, 29.8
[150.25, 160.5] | -2.55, 39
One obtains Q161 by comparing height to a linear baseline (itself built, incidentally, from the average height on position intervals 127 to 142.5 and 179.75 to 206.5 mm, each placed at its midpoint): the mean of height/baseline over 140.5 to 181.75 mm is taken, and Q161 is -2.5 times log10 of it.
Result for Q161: 0.129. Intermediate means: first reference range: 40.9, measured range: 35.5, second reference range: 38.6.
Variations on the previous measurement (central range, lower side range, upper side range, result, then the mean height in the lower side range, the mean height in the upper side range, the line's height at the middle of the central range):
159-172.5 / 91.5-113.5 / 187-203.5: 0.12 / 32.7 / 41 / 38.4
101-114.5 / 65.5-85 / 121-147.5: -0.02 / 27.2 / 39.8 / 34.1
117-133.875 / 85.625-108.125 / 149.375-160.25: -0.08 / 31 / 38.9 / 34.9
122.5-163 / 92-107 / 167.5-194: -0.25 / 31.8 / 31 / 31.4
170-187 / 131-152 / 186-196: 0.27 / 40.8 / 36.5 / 37.6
